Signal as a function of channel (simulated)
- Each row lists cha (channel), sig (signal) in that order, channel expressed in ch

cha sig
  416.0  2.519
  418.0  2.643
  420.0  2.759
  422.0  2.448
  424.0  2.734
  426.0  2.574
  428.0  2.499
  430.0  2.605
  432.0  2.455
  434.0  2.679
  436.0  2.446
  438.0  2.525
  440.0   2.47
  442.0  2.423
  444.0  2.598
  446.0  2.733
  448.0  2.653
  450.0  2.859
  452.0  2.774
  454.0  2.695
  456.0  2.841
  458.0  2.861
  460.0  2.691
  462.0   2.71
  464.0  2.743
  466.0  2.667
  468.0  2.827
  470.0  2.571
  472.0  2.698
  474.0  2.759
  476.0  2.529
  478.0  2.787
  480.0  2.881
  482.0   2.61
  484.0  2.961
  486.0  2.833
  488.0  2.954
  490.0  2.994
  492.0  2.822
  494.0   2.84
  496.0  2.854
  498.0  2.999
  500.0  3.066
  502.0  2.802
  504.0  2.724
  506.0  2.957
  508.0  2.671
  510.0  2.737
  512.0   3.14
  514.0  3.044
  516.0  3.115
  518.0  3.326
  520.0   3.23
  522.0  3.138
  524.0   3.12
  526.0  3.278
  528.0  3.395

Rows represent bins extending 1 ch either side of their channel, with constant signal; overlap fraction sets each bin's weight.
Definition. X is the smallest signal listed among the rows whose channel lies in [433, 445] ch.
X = 2.423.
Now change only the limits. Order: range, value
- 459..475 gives 2.571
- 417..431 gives 2.448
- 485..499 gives 2.822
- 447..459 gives 2.653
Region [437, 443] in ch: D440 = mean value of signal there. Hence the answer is 2.47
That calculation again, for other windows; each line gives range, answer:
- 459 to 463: 2.7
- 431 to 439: 2.53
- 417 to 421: 2.7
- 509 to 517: 3.01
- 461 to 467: 2.71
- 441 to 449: 2.6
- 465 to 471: 2.69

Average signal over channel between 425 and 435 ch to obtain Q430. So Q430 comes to 2.56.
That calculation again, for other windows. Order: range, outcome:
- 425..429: 2.54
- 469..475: 2.68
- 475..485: 2.75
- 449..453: 2.82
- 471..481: 2.73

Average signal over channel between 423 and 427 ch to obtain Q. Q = 2.65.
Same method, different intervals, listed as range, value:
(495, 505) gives 2.89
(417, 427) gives 2.63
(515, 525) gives 3.19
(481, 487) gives 2.8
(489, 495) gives 2.89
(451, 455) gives 2.73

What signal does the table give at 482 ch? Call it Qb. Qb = 2.61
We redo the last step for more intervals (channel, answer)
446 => 2.733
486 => 2.833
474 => 2.759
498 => 2.999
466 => 2.667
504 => 2.724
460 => 2.691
